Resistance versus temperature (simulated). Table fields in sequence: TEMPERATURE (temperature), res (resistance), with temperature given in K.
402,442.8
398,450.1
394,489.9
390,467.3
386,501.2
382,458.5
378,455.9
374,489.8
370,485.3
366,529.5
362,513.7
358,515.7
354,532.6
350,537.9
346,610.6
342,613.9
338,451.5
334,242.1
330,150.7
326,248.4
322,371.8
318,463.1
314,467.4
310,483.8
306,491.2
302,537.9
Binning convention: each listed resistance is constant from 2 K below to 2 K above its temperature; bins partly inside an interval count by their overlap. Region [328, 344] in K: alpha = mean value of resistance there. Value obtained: 365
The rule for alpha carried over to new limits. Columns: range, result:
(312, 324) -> 434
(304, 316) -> 481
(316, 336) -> 295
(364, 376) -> 502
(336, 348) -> 559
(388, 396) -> 479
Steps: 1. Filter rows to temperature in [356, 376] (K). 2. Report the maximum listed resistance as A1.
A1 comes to 529.5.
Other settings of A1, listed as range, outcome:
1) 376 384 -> 458.5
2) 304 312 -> 491.2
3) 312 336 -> 467.4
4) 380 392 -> 501.2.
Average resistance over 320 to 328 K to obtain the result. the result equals 310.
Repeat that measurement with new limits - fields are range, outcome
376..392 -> 471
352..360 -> 524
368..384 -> 472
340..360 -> 562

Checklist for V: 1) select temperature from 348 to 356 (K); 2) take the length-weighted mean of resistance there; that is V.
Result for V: 535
